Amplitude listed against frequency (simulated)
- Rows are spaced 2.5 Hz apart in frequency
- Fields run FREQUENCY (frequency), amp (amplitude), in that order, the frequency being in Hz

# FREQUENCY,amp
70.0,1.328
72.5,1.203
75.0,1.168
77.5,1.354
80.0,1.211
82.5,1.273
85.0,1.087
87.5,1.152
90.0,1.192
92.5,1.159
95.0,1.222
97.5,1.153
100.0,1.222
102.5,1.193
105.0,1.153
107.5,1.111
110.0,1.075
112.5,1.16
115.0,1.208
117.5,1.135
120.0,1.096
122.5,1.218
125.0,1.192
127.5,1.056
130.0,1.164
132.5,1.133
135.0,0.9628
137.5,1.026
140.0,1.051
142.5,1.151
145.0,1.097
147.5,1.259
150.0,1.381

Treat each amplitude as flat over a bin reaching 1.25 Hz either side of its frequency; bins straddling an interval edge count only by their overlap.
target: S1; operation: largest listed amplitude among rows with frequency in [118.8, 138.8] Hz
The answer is 1.218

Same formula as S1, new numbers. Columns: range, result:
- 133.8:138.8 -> 1.026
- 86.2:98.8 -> 1.222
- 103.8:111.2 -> 1.153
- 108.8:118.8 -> 1.208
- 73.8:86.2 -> 1.354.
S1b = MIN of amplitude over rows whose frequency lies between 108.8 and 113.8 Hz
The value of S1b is 1.075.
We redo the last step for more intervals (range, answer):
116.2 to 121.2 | 1.096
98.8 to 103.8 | 1.193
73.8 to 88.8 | 1.087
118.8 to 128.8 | 1.056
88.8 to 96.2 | 1.159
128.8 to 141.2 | 0.9628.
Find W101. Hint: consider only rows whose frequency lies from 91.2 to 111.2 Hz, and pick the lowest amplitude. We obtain 1.075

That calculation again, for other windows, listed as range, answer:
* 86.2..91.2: 1.152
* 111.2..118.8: 1.135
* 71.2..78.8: 1.168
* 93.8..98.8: 1.153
